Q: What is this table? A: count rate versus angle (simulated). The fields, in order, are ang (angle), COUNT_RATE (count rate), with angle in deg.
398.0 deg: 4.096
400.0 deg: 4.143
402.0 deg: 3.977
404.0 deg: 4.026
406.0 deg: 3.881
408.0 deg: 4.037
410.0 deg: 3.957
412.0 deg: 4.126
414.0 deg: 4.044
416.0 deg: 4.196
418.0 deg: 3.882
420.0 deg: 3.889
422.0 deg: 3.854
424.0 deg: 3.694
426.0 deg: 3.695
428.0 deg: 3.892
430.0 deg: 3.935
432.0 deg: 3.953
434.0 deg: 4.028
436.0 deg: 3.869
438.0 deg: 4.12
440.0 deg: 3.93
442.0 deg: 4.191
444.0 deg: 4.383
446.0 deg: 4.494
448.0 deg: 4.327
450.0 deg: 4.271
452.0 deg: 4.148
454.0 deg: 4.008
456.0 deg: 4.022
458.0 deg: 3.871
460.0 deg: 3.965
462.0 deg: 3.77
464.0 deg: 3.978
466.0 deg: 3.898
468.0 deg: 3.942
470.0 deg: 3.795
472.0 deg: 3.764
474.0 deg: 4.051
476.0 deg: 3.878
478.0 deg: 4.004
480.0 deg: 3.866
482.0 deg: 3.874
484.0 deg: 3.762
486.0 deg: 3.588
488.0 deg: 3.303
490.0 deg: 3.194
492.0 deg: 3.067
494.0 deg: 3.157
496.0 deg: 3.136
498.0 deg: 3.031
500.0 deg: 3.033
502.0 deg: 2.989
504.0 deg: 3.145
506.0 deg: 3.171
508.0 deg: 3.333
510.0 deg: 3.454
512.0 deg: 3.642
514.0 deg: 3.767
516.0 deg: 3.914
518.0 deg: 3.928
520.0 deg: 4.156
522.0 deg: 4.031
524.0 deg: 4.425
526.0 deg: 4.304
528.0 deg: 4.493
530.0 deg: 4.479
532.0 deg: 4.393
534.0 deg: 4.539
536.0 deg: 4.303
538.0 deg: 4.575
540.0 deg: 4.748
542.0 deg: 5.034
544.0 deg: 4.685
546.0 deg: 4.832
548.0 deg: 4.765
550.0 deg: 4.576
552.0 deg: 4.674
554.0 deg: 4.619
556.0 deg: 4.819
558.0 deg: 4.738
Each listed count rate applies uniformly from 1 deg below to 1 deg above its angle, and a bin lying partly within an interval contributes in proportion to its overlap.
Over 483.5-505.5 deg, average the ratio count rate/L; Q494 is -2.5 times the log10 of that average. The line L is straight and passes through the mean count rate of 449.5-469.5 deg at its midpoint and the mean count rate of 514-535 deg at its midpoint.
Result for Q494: 0.27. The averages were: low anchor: 3.98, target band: 3.21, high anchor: 4.24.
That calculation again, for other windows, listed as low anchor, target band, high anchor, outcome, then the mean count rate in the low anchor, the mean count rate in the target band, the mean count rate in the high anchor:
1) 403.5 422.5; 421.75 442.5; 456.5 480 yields 0.01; 3.99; 3.92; 3.9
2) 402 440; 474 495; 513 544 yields 0.17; 3.95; 3.59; 4.35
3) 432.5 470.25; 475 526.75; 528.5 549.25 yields 0.22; 4.06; 3.58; 4.63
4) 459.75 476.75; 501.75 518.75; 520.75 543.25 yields 0.22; 3.89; 3.5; 4.48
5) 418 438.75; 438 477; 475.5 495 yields -0.09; 3.89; 4.04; 3.56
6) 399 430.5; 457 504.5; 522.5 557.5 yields 0.19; 3.95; 3.59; 4.6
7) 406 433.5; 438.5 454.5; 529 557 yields -0.03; 3.93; 4.22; 4.65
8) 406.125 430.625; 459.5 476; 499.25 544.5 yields 0.02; 3.93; 3.89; 4.02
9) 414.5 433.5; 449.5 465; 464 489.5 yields -0.04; 3.9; 4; 3.8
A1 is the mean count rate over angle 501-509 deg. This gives 3.16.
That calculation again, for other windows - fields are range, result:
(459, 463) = 3.87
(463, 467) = 3.94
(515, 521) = 4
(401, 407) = 3.96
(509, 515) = 3.62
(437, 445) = 4.16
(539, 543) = 4.89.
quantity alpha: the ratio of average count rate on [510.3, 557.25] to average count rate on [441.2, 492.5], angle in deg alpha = 1.1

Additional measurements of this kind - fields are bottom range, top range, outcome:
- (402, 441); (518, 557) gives 1.15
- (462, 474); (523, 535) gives 1.14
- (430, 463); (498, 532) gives 0.92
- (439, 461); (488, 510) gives 0.76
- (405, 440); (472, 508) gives 0.87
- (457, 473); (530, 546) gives 1.19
